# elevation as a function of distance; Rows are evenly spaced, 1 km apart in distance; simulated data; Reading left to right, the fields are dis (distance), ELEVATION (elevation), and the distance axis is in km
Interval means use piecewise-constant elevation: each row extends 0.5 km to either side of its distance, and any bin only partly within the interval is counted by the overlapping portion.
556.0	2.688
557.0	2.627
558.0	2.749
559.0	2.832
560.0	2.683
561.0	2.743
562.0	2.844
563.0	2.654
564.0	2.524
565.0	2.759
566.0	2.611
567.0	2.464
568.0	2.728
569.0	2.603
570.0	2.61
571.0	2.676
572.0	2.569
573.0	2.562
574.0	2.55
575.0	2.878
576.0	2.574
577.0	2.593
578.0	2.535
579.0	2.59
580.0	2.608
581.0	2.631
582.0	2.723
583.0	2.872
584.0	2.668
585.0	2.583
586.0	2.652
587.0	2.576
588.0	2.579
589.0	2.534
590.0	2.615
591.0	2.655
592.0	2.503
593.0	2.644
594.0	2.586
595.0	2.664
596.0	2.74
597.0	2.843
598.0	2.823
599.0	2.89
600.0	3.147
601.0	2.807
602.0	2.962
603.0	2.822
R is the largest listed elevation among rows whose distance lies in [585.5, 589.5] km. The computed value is 2.652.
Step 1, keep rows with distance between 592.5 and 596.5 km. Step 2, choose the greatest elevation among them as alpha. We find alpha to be 2.74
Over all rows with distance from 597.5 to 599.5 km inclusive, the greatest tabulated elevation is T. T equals 2.89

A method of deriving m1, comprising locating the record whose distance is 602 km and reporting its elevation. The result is 2.962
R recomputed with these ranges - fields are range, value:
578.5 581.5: 2.631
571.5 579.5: 2.878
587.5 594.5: 2.655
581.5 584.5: 2.872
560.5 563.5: 2.844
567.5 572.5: 2.728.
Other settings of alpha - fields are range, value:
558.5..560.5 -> 2.832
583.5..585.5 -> 2.668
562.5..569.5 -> 2.759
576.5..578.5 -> 2.593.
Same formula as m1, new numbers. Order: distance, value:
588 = 2.579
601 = 2.807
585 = 2.583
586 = 2.652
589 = 2.534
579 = 2.59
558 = 2.749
